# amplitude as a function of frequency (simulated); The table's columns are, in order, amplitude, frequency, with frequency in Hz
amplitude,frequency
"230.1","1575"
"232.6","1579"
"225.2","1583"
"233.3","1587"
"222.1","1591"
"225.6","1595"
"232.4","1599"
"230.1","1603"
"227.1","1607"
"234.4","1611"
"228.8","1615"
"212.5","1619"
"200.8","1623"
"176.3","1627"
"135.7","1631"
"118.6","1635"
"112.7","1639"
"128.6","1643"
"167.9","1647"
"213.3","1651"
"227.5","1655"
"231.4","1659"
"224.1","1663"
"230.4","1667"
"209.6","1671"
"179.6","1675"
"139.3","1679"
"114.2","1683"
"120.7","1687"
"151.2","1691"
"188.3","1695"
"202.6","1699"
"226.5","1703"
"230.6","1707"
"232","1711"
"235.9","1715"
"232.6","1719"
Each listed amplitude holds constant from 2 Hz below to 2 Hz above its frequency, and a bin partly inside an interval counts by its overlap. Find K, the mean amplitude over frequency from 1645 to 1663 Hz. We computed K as 212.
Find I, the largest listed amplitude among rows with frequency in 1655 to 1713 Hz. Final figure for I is 232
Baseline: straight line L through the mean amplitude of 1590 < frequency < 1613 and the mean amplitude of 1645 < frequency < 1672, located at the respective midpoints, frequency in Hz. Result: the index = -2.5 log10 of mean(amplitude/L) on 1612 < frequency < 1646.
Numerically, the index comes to 0.32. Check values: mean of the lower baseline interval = 229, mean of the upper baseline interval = 215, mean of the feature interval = 166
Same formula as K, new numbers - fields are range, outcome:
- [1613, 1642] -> 168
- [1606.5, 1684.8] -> 185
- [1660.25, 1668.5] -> 227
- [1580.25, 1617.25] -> 229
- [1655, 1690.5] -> 183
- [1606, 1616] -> 231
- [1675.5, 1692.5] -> 135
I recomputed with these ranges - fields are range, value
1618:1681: 231.4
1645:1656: 227.5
